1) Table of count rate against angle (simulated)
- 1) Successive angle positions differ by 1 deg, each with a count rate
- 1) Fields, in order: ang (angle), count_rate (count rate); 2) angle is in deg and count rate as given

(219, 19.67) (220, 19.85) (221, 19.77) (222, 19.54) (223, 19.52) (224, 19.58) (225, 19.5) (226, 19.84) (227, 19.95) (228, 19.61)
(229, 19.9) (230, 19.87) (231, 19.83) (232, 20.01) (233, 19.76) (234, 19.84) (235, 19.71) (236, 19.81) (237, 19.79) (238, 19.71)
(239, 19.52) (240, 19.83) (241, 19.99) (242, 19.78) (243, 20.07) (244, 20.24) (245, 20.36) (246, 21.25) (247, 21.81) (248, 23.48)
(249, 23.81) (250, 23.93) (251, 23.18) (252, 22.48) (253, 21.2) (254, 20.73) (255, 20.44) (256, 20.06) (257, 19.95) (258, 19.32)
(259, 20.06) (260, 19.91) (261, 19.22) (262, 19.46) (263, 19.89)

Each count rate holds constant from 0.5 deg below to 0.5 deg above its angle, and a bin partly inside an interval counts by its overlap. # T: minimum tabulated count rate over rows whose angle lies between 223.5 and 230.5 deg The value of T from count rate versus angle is 19.5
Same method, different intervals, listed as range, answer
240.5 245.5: 19.78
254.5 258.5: 19.32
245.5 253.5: 21.2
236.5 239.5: 19.52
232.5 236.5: 19.71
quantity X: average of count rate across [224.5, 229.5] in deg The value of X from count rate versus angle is 19.8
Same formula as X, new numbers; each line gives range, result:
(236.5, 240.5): 19.7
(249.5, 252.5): 23.2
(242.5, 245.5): 20.2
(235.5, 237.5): 19.8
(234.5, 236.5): 19.8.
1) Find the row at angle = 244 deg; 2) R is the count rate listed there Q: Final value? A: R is 20.24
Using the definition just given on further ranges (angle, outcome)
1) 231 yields 19.83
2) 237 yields 19.79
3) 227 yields 19.95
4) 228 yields 19.61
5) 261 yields 19.22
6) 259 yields 20.06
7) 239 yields 19.52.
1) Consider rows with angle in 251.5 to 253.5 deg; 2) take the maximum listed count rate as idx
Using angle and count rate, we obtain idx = 22.48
